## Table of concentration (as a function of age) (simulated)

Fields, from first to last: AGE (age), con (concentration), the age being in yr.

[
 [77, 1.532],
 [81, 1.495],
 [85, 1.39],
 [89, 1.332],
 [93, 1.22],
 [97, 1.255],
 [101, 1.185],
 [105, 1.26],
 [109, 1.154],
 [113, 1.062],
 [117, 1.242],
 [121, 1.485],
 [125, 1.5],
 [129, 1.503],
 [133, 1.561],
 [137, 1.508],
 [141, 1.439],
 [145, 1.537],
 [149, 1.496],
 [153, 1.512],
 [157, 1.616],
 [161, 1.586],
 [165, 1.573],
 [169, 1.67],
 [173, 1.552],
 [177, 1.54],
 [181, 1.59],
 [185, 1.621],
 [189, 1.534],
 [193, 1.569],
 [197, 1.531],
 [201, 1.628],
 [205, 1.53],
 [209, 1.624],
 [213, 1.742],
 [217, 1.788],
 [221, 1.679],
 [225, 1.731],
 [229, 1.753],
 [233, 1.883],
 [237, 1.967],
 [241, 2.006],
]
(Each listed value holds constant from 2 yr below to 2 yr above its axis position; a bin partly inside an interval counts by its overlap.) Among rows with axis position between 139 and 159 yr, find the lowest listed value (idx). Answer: 1.439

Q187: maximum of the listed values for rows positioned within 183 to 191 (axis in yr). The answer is 1.621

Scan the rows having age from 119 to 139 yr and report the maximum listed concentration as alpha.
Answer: 1.561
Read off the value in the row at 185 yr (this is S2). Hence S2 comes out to 1.621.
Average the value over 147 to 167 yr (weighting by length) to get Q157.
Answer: 1.56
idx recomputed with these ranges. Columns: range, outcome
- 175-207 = 1.53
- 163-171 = 1.573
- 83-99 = 1.22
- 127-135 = 1.503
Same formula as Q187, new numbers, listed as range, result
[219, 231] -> 1.753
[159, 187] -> 1.67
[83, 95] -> 1.39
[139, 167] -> 1.616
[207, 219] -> 1.788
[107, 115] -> 1.154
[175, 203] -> 1.628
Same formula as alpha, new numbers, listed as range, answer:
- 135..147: 1.537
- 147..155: 1.512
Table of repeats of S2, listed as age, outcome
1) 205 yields 1.53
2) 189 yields 1.534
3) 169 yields 1.67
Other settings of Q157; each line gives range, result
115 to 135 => 1.46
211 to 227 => 1.74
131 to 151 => 1.51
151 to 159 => 1.56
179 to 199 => 1.57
